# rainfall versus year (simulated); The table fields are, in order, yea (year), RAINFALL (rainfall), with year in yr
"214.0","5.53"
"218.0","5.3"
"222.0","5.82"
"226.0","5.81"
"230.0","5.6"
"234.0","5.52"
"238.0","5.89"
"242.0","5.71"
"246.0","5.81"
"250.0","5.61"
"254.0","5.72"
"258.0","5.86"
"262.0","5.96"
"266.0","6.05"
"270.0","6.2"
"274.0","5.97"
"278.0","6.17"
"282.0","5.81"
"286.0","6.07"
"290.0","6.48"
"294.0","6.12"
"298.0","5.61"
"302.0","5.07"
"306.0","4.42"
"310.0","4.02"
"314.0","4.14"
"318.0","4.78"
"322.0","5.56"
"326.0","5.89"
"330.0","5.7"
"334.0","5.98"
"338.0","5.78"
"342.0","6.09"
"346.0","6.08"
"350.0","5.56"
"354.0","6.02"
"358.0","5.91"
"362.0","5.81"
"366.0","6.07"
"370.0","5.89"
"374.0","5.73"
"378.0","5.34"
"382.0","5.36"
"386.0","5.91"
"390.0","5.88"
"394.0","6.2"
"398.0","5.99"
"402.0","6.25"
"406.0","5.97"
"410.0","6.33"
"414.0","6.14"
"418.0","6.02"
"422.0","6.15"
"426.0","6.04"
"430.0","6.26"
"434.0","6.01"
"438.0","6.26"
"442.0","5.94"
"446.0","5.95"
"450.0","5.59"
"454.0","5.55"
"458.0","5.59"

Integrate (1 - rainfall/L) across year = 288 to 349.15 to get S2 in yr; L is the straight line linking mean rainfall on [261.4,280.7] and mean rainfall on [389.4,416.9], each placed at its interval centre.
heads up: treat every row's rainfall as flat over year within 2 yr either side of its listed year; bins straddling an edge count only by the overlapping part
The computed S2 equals 6.4 yr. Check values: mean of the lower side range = 6.07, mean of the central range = 5.45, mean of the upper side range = 6.12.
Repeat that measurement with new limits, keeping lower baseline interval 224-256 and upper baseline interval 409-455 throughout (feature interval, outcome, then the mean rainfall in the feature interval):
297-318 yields 4.3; 4.62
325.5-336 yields 0.0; 5.85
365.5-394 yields 0.9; 5.75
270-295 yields -1.4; 6.11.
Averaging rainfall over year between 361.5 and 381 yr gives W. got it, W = 5.74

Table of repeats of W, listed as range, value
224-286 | 5.85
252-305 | 5.9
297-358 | 5.39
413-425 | 6.09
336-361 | 5.9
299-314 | 4.53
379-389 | 5.63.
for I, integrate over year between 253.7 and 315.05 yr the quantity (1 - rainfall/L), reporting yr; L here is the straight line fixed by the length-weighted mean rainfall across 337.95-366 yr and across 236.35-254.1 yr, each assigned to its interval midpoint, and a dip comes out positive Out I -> 1.9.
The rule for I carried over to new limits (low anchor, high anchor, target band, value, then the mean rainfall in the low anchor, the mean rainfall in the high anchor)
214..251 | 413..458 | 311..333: 2.3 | 5.67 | 5.97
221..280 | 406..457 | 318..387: 1.9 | 5.85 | 6.01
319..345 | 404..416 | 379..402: 0.7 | 5.8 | 6.15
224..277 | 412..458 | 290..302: 0.1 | 5.83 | 5.97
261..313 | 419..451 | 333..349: -0.4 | 5.65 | 6.04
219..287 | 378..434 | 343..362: 0.2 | 5.85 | 6.01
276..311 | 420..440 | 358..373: -0.1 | 5.57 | 6.14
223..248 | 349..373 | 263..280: -0.9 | 5.73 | 5.88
